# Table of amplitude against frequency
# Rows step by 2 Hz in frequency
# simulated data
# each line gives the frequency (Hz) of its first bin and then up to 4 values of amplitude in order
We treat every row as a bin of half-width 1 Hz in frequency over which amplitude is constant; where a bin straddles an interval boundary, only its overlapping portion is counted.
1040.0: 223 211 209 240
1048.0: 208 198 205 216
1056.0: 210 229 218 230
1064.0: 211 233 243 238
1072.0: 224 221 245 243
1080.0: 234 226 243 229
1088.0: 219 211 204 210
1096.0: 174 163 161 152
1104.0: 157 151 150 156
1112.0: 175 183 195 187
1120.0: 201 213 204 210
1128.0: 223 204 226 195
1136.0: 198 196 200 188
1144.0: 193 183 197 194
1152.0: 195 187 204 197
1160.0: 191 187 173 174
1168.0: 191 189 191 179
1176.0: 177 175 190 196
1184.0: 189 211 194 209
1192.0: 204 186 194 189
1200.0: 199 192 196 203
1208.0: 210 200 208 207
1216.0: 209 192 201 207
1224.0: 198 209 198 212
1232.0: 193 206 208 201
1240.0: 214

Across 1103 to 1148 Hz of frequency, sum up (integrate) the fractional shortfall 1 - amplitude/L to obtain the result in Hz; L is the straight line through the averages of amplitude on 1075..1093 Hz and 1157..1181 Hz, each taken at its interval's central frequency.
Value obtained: 3.4 Hz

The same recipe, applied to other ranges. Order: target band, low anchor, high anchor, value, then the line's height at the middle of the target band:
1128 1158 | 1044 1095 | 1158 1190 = 0.1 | 199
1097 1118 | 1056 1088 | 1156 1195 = 4.9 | 216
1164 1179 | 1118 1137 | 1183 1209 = 1.5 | 201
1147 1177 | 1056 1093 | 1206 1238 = 3.5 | 213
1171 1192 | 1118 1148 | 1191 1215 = 0.9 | 200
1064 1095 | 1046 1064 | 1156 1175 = -2.7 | 209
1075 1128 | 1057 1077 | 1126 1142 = 5.0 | 217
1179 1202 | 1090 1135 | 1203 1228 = 0.3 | 199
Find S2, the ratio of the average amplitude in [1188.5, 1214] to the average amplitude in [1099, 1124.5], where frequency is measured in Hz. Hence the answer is 1.14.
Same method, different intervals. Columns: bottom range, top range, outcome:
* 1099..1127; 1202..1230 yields 1.14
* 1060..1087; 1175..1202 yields 0.83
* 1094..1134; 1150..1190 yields 1.03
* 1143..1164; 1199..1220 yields 1.05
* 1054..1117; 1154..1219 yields 0.95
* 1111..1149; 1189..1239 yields 1.01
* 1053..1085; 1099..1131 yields 0.80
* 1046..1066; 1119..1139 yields 0.96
